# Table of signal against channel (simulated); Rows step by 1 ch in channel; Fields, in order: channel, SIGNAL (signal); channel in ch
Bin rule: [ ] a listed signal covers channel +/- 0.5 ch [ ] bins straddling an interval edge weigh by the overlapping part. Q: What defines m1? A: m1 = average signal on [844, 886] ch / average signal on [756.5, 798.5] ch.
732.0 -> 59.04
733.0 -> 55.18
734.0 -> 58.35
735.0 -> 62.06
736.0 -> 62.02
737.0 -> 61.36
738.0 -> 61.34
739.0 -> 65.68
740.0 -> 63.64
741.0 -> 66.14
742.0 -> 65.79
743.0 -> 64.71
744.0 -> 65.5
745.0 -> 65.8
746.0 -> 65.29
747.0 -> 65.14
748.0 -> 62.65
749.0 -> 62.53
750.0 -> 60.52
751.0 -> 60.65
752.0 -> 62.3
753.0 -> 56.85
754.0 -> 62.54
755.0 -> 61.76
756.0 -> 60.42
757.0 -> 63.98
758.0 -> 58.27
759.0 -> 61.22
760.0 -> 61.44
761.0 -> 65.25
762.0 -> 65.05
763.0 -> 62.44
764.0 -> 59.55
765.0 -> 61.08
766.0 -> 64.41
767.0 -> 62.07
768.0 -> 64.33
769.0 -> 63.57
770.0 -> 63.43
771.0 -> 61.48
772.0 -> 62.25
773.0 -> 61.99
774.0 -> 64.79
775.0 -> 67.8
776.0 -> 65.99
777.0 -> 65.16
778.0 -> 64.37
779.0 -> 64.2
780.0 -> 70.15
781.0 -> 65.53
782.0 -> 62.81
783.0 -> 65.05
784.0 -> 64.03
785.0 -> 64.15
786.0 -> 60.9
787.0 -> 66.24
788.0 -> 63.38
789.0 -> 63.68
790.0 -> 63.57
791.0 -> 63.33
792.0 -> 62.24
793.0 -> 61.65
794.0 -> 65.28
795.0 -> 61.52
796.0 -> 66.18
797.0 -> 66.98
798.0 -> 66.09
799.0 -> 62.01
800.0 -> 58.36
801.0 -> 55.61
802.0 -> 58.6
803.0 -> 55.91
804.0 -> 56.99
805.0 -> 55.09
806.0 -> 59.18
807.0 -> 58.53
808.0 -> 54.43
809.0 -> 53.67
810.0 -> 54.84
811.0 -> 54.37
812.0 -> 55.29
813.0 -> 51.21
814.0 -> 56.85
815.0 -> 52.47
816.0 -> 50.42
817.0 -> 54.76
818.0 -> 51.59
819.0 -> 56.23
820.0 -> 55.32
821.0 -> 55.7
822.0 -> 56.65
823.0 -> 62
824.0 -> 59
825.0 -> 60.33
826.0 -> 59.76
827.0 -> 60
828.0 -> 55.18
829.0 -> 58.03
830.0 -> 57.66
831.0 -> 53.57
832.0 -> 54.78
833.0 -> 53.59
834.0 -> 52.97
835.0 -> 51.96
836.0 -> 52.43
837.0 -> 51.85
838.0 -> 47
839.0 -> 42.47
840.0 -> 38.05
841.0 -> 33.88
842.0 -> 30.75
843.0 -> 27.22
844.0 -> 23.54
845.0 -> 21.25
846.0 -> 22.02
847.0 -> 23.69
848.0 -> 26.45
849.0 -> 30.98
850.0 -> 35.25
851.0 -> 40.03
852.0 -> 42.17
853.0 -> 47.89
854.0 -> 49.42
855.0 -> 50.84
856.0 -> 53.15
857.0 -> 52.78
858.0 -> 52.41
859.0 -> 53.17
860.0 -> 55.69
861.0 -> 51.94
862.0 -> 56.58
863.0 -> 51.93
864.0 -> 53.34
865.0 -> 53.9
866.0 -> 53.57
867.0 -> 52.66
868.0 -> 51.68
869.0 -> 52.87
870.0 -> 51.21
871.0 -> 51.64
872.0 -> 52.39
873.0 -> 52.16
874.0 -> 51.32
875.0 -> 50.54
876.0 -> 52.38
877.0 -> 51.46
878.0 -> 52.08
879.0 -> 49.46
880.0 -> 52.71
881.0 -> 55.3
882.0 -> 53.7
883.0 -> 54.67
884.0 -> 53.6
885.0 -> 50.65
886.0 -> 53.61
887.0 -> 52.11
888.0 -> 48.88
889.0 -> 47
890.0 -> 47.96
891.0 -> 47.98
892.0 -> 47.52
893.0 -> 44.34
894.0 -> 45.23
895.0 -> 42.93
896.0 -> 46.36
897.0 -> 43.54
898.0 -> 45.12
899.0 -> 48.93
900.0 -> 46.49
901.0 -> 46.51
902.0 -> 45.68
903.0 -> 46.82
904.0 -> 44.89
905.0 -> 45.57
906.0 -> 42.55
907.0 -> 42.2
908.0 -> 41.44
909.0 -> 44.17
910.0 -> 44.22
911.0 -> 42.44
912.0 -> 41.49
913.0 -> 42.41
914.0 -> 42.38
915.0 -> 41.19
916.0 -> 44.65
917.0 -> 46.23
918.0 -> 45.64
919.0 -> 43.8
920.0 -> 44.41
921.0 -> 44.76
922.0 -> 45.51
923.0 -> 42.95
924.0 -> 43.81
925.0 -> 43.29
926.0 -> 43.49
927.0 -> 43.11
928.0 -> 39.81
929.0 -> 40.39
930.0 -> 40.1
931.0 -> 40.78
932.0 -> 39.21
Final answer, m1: 0.8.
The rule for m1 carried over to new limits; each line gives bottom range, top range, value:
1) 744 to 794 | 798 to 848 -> 0.80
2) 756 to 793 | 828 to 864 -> 0.70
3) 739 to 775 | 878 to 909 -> 0.76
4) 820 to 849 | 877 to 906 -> 1.05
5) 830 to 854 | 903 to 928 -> 1.09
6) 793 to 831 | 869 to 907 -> 0.85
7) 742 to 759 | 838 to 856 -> 0.57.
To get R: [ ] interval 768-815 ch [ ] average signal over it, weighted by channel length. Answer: 61.4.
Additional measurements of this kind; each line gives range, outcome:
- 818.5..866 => 47.6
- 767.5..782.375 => 64.5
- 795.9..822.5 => 56.6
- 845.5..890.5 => 48.9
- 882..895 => 49.4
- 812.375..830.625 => 56.3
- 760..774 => 62.9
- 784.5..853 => 52.3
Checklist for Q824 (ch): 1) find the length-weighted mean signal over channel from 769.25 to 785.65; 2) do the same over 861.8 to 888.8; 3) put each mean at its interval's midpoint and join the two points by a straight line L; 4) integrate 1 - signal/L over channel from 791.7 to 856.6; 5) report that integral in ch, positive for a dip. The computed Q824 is 8.87 ch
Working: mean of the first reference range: 64.5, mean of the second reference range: 52.4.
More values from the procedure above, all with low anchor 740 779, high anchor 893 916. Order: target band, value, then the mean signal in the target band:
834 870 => 4.80 ch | 44.1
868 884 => -1.46 ch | 52.3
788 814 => -0.74 ch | 59.4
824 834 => -0.52 ch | 56.9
